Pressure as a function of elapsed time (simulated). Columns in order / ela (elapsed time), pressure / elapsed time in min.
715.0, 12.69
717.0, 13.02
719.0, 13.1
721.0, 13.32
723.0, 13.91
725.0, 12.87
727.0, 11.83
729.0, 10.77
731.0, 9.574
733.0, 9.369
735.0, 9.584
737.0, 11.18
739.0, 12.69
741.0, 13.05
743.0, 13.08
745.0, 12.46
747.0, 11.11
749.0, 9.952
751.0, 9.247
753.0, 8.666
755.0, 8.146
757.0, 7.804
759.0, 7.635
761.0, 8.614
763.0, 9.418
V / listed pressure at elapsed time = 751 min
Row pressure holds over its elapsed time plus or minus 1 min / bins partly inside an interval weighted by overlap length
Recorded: 9.247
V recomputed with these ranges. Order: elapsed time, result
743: 13.08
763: 9.418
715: 12.69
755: 8.146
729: 10.77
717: 13.02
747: 11.11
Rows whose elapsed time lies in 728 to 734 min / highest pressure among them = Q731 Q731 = 10.77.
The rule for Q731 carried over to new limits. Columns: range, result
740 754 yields 13.08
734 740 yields 12.69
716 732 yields 13.91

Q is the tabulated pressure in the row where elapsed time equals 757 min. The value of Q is 7.804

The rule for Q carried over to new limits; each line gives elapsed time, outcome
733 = 9.369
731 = 9.574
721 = 13.32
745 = 12.46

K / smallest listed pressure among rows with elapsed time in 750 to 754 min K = 8.666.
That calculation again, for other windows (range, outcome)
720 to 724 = 13.32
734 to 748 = 9.584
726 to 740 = 9.369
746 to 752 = 9.247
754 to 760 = 7.635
